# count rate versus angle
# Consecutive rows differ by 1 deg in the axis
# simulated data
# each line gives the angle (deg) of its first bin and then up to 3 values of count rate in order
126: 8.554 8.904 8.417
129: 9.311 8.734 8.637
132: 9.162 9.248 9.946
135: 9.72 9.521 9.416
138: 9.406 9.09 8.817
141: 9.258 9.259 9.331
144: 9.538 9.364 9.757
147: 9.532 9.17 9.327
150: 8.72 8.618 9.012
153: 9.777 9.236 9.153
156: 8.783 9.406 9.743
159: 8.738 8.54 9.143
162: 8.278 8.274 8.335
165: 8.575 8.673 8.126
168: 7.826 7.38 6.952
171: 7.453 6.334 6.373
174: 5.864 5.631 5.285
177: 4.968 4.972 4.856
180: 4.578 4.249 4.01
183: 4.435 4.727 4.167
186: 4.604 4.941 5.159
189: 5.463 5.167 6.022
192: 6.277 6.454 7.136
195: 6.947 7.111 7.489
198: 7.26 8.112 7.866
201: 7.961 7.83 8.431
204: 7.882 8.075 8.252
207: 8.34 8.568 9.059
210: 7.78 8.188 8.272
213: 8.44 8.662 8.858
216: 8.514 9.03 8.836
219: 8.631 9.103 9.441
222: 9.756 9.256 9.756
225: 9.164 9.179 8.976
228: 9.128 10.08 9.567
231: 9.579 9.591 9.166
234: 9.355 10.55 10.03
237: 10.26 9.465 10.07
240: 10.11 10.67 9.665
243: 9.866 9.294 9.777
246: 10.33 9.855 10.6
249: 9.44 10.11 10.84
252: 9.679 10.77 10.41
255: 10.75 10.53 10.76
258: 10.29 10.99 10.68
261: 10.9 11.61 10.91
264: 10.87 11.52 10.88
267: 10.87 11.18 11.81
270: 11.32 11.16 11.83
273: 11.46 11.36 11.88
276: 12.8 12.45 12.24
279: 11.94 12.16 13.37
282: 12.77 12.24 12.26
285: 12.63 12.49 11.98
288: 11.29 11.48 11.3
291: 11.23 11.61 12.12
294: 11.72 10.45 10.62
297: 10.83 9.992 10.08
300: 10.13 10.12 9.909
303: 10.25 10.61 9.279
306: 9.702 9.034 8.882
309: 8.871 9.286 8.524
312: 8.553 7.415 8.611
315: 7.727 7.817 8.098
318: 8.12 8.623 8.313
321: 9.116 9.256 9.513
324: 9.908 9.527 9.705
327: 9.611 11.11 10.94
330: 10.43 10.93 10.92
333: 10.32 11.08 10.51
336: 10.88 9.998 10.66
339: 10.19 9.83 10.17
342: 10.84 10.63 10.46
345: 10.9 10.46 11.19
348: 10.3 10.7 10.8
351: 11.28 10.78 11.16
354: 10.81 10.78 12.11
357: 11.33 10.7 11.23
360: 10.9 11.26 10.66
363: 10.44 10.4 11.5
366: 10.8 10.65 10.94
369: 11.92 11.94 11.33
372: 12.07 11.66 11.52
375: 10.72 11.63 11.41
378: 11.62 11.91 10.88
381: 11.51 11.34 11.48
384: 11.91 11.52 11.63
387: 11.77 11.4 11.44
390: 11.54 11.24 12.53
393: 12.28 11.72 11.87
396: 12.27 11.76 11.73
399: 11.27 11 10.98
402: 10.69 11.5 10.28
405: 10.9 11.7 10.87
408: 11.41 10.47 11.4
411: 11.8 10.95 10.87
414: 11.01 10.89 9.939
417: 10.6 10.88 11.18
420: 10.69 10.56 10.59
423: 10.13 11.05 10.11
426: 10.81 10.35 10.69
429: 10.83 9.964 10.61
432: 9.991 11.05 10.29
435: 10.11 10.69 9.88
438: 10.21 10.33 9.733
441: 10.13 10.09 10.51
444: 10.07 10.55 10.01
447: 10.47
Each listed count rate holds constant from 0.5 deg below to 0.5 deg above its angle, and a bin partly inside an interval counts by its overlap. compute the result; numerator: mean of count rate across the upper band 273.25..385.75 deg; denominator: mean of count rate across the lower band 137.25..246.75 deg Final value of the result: 1.31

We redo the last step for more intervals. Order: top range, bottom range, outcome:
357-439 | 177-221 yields 1.58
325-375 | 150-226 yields 1.44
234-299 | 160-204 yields 1.69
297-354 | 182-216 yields 1.40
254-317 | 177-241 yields 1.38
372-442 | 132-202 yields 1.45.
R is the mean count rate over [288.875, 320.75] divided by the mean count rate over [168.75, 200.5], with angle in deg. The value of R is 1.64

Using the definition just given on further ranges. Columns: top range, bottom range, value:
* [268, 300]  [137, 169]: 1.30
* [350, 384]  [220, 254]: 1.15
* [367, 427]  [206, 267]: 1.16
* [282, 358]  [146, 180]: 1.31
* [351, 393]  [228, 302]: 1.04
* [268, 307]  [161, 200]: 1.79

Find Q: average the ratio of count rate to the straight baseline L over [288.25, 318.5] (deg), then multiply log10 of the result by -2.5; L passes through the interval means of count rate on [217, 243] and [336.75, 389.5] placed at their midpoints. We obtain 0.069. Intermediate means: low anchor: 9.57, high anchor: 11.1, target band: 9.76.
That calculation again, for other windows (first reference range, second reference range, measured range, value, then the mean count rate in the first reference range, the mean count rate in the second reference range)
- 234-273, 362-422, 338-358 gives 0.027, 10.5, 11.3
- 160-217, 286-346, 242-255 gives -0.198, 6.97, 10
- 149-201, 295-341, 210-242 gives -0.173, 7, 9.66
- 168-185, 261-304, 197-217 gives -0.141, 5.53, 11.4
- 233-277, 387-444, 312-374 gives 0.043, 10.6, 10.9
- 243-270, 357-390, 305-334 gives 0.184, 10.6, 11.3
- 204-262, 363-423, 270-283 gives -0.202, 9.57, 11.3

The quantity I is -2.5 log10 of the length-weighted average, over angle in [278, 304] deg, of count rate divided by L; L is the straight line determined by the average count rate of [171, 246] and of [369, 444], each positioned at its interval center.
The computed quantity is -0.24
